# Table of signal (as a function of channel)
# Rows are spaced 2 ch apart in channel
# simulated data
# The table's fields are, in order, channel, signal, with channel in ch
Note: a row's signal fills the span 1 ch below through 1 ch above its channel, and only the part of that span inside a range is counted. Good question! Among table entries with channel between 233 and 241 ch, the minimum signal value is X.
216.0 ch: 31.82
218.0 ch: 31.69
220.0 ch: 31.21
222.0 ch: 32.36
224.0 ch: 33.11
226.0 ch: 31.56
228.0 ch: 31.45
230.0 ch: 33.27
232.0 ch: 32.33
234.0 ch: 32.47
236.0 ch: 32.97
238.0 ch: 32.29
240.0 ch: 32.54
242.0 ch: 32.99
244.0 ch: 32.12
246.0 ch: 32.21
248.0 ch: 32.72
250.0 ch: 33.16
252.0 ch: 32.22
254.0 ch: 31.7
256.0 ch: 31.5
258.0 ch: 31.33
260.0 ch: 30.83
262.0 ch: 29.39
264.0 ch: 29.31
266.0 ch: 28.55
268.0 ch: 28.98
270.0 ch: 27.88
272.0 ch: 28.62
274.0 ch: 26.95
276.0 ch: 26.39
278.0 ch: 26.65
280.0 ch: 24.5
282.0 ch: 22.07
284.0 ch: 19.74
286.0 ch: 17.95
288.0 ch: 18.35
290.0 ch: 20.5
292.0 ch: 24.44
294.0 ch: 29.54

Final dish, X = 32.29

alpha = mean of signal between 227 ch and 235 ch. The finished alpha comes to 32.4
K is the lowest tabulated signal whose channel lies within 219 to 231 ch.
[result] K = 31.21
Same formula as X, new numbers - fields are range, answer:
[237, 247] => 32.12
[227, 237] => 31.45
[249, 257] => 31.5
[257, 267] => 28.55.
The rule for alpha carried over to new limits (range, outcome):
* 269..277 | 27.5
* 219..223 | 31.8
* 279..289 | 20.5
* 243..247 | 32.2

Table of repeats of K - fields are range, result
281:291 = 17.95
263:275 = 26.95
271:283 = 22.07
